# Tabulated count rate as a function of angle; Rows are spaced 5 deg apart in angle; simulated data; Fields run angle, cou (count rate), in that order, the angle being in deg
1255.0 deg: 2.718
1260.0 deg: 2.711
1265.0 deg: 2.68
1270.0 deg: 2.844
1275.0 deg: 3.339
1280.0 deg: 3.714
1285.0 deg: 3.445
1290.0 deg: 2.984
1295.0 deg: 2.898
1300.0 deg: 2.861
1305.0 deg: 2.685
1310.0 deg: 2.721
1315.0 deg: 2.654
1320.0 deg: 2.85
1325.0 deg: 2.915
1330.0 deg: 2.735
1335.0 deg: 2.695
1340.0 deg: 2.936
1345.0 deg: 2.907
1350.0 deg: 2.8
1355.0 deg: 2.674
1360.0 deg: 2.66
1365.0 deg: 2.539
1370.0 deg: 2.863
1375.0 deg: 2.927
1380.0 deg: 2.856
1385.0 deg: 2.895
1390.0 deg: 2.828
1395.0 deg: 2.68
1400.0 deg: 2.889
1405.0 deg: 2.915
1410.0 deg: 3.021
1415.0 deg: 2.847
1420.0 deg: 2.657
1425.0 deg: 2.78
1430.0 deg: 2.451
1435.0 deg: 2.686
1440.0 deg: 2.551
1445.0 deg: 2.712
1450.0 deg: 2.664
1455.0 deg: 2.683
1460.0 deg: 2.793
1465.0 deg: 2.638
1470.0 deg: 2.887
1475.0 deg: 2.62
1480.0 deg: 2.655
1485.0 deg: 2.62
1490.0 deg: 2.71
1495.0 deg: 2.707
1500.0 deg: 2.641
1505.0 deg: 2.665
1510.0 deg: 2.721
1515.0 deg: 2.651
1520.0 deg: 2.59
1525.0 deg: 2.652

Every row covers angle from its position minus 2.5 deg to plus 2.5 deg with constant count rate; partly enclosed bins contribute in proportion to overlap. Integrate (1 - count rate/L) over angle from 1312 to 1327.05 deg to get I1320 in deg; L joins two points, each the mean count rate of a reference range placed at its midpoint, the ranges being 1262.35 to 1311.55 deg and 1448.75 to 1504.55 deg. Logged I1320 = 0.8 deg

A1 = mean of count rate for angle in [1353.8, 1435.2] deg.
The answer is 2.78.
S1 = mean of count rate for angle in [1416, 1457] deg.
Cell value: 2.65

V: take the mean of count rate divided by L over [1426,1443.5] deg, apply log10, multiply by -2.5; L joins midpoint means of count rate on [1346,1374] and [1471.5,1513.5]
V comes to 0.04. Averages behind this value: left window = 2.73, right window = 2.67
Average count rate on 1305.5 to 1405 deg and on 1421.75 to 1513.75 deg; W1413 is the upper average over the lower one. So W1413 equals 0.96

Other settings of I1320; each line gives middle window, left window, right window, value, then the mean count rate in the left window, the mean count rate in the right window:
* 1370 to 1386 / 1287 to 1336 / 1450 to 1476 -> -0.7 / 2.81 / 2.72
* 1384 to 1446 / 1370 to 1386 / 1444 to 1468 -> 0.9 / 2.89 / 2.7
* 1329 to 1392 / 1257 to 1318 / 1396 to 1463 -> 1.1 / 2.96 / 2.74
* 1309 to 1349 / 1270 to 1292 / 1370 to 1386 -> 3.9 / 3.32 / 2.89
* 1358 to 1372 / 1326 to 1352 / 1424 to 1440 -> 0.4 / 2.82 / 2.61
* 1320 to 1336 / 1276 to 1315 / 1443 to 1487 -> 0.9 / 3.03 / 2.7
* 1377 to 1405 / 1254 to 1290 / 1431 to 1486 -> -0.2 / 3.07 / 2.68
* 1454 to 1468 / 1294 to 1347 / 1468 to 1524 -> -0.1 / 2.8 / 2.68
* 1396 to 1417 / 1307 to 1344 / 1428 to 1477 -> -1.5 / 2.79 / 2.67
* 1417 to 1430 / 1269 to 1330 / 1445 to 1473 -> 0.5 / 2.99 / 2.73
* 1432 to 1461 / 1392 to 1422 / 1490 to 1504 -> 1.0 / 2.84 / 2.68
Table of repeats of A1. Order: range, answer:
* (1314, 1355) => 2.81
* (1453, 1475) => 2.74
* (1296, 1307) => 2.79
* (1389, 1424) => 2.83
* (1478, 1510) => 2.67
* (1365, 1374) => 2.78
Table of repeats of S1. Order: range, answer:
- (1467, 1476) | 2.77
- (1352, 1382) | 2.75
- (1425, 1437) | 2.61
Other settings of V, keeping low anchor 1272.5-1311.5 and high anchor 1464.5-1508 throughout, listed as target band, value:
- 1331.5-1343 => 0.07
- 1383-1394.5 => 0.02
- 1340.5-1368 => 0.09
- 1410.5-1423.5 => 0.01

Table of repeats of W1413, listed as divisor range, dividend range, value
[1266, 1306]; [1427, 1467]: 0.86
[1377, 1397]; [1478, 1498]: 0.95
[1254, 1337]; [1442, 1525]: 0.92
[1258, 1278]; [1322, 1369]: 0.95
